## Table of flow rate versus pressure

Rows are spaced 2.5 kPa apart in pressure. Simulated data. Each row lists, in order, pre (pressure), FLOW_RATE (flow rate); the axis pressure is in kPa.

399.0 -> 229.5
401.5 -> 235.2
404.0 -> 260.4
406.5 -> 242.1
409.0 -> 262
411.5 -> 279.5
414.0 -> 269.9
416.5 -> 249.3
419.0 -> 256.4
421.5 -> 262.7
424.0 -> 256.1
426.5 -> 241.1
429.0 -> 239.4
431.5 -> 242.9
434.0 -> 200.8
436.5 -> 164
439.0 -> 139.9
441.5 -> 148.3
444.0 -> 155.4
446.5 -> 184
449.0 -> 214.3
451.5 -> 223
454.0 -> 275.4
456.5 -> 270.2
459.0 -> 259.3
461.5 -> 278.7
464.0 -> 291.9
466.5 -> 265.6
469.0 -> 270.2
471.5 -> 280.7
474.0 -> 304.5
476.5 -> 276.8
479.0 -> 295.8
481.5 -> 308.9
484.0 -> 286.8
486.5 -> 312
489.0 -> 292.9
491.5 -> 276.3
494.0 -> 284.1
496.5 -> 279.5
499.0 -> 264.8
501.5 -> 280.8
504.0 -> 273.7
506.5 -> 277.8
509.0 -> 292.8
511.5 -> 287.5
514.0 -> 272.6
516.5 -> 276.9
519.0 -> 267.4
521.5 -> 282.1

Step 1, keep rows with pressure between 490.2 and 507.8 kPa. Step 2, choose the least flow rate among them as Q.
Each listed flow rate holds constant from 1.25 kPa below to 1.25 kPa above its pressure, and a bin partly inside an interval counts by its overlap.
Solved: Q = 264.8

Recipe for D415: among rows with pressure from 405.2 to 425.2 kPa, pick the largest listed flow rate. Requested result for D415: 279.5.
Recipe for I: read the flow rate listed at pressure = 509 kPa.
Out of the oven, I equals 292.8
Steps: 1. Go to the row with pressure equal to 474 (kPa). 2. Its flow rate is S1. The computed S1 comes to 304.5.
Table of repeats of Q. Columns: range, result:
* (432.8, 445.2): 139.9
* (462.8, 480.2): 265.6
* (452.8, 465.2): 259.3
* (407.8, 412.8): 262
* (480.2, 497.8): 276.3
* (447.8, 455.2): 214.3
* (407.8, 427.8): 241.1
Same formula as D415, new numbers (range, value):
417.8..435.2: 262.7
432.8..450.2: 214.3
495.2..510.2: 292.8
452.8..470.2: 291.9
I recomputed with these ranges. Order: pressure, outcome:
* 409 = 262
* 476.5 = 276.8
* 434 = 200.8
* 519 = 267.4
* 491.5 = 276.3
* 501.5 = 280.8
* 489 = 292.9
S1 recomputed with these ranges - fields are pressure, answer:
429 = 239.4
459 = 259.3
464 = 291.9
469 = 270.2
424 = 256.1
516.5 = 276.9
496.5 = 279.5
